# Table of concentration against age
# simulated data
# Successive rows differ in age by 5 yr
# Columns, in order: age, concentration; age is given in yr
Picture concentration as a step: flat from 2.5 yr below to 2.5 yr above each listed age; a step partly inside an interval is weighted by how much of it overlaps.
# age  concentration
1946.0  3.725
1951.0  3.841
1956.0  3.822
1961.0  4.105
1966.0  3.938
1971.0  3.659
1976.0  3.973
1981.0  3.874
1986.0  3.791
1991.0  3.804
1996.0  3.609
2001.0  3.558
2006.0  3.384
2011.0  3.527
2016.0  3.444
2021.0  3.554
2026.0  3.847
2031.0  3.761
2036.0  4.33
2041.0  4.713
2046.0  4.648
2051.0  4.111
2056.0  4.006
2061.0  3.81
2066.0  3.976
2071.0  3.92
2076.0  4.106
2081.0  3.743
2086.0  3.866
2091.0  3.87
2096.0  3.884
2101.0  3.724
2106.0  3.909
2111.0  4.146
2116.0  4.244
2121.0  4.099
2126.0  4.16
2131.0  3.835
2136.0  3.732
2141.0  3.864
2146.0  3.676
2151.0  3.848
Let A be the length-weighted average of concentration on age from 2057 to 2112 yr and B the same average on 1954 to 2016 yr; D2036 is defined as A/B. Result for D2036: 1.0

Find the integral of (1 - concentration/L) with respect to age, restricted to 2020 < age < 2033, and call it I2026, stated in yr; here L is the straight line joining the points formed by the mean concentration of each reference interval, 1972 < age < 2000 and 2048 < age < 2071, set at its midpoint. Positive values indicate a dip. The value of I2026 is 0.5 yr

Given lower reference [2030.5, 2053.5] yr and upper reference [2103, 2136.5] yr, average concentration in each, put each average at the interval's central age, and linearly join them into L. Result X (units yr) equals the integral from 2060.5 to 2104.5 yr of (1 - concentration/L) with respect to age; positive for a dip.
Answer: 3.2 yr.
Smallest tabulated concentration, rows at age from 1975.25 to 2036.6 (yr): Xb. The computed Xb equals 3.384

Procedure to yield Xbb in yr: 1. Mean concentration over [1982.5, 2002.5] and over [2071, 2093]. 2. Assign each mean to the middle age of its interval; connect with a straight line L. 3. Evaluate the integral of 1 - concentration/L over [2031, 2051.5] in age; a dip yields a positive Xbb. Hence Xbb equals -3.2 yr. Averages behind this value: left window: 3.71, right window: 3.9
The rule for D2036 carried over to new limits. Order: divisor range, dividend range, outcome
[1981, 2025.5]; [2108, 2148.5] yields 1.10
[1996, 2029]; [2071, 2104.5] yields 1.09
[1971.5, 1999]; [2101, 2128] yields 1.07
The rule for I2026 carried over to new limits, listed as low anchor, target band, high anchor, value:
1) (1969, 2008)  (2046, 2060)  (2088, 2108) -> -1.3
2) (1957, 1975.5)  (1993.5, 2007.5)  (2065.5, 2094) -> 1.4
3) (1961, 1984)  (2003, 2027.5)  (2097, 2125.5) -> 2.4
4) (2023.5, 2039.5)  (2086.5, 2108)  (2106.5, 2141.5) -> 0.9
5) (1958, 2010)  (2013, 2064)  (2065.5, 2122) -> -2.1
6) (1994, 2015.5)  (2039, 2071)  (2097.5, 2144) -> -4.1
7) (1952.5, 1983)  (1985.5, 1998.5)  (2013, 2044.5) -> 0.6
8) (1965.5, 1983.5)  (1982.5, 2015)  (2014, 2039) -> 1.9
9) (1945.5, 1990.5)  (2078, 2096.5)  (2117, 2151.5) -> 0.2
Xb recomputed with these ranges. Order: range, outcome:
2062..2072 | 3.92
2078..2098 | 3.743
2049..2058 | 4.006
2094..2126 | 3.724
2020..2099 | 3.554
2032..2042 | 4.33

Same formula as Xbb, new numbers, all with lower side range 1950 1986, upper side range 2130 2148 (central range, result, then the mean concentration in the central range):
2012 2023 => 1.0 yr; 3.5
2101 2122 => -1.5 yr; 4.05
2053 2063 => -0.3 yr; 3.92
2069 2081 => -0.5 yr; 3.96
